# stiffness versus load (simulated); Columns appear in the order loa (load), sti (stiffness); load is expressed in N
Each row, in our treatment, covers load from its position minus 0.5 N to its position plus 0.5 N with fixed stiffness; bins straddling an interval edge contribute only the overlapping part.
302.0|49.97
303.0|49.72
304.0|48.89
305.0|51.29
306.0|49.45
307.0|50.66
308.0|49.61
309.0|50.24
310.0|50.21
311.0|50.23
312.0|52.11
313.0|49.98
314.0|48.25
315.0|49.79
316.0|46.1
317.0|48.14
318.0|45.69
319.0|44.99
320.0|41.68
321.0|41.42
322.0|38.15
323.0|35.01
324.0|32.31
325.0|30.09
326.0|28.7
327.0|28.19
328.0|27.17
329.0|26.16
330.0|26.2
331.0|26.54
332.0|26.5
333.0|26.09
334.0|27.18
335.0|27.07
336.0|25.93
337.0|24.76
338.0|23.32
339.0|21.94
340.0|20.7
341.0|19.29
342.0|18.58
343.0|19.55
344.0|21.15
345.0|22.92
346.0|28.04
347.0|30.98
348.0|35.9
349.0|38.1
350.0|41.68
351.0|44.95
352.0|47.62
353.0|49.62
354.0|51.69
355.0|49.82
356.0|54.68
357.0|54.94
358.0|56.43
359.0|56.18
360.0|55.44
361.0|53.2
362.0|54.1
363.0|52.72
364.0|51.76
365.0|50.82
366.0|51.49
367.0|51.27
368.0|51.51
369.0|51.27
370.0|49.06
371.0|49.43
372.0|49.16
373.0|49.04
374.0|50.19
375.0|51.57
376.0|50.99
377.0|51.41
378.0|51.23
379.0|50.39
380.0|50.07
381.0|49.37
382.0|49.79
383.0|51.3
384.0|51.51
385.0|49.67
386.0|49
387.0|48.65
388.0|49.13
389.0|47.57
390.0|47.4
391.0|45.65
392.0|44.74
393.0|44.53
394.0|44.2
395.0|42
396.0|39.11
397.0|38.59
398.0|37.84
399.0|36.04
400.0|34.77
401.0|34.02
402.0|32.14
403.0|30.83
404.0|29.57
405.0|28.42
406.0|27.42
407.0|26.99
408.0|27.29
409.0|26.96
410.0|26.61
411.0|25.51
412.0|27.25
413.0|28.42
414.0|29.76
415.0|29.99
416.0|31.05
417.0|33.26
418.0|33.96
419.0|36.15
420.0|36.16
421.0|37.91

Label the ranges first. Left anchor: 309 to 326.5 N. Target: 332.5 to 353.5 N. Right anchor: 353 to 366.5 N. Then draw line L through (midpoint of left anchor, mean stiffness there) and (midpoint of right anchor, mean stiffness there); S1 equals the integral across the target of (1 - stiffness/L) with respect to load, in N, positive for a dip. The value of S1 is 8.6 N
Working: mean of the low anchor 43.3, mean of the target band 29.3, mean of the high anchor 53.2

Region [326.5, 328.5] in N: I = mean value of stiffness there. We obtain 27.7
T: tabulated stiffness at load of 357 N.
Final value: 54.94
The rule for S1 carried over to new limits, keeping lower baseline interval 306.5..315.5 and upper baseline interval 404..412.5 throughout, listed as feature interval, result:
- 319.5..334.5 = 5.1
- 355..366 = -4.4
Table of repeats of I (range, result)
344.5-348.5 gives 29.5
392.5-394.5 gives 44.4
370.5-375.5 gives 49.9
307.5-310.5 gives 50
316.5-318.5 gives 46.9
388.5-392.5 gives 46.3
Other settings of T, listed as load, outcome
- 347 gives 30.98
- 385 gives 49.67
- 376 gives 50.99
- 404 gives 29.57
